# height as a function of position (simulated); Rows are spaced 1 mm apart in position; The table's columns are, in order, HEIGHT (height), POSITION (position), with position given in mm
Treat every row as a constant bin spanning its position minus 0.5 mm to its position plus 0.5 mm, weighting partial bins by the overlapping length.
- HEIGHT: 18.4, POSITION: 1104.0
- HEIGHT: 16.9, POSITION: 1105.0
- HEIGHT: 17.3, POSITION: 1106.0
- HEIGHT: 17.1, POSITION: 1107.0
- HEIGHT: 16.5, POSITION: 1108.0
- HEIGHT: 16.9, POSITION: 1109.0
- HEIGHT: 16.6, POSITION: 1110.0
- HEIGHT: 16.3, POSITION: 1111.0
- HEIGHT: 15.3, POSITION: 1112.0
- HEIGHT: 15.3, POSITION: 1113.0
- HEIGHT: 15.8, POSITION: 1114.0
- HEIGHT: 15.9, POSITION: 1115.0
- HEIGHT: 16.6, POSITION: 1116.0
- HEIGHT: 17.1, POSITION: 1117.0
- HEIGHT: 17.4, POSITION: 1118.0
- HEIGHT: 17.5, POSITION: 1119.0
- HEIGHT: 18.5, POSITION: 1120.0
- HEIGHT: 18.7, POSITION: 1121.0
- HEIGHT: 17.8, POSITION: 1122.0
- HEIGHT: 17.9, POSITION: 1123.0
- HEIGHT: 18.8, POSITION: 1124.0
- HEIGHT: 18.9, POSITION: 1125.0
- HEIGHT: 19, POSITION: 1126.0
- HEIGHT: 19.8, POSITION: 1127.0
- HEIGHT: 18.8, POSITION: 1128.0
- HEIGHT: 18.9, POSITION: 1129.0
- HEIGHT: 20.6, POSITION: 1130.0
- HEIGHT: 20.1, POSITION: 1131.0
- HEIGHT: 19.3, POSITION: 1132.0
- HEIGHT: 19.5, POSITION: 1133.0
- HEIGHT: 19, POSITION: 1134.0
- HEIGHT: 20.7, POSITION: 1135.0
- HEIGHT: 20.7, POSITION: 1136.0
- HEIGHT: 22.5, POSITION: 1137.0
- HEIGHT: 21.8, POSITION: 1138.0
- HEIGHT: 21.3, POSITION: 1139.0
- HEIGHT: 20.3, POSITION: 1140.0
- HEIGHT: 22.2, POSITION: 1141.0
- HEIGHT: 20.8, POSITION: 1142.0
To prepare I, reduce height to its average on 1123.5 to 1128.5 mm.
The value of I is 19.1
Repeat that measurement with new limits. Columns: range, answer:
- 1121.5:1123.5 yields 17.9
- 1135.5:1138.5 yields 21.7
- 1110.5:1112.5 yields 15.8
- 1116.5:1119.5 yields 17.3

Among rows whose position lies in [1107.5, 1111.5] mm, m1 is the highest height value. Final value 16.9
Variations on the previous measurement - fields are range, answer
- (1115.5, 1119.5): 17.5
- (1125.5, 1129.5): 19.8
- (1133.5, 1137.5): 22.5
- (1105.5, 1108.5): 17.3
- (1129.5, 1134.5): 20.6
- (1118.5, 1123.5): 18.7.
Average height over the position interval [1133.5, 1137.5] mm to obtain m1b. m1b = 20.7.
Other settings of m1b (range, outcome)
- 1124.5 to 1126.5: 18.9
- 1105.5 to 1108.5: 17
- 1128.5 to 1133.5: 19.7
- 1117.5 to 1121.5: 18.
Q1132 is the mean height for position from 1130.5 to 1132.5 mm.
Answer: 19.7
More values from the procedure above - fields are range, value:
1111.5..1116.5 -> 15.8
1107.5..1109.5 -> 16.7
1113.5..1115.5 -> 15.9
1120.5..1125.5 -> 18.4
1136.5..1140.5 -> 21.5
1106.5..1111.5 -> 16.7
